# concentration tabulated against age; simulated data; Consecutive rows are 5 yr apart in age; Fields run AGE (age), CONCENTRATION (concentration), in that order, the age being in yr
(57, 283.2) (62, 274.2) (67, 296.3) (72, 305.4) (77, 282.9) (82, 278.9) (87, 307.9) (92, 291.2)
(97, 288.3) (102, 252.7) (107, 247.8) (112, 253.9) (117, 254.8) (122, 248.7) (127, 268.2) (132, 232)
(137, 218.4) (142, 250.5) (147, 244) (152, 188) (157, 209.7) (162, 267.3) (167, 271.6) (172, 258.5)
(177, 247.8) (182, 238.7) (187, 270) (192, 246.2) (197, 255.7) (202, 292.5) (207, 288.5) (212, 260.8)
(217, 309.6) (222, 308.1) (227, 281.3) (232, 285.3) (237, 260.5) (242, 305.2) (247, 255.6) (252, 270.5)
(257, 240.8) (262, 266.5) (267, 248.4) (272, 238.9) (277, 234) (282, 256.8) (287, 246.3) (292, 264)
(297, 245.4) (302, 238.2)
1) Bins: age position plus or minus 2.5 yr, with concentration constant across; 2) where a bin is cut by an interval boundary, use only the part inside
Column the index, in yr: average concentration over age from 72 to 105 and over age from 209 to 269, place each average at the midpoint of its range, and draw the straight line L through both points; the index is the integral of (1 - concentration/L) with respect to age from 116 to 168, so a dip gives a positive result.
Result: 7.6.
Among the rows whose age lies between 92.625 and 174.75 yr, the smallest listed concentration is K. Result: 188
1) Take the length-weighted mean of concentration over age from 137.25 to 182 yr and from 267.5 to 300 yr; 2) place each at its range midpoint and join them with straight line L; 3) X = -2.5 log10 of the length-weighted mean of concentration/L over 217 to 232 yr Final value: -0.21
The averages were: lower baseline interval 241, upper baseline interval 247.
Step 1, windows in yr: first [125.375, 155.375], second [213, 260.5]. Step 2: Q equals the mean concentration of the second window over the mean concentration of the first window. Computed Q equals 1.20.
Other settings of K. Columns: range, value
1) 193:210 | 255.7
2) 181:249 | 238.7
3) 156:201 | 209.7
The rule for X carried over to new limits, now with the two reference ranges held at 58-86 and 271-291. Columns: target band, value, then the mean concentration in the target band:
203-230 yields -0.122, 290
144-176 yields 0.128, 240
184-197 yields 0.031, 257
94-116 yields 0.083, 261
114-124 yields 0.110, 252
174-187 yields 0.073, 249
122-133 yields 0.102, 252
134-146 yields 0.166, 236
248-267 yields -0.029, 258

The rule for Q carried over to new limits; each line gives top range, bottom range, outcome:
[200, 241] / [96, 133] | 1.12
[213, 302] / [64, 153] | 1.01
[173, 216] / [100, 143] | 1.07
